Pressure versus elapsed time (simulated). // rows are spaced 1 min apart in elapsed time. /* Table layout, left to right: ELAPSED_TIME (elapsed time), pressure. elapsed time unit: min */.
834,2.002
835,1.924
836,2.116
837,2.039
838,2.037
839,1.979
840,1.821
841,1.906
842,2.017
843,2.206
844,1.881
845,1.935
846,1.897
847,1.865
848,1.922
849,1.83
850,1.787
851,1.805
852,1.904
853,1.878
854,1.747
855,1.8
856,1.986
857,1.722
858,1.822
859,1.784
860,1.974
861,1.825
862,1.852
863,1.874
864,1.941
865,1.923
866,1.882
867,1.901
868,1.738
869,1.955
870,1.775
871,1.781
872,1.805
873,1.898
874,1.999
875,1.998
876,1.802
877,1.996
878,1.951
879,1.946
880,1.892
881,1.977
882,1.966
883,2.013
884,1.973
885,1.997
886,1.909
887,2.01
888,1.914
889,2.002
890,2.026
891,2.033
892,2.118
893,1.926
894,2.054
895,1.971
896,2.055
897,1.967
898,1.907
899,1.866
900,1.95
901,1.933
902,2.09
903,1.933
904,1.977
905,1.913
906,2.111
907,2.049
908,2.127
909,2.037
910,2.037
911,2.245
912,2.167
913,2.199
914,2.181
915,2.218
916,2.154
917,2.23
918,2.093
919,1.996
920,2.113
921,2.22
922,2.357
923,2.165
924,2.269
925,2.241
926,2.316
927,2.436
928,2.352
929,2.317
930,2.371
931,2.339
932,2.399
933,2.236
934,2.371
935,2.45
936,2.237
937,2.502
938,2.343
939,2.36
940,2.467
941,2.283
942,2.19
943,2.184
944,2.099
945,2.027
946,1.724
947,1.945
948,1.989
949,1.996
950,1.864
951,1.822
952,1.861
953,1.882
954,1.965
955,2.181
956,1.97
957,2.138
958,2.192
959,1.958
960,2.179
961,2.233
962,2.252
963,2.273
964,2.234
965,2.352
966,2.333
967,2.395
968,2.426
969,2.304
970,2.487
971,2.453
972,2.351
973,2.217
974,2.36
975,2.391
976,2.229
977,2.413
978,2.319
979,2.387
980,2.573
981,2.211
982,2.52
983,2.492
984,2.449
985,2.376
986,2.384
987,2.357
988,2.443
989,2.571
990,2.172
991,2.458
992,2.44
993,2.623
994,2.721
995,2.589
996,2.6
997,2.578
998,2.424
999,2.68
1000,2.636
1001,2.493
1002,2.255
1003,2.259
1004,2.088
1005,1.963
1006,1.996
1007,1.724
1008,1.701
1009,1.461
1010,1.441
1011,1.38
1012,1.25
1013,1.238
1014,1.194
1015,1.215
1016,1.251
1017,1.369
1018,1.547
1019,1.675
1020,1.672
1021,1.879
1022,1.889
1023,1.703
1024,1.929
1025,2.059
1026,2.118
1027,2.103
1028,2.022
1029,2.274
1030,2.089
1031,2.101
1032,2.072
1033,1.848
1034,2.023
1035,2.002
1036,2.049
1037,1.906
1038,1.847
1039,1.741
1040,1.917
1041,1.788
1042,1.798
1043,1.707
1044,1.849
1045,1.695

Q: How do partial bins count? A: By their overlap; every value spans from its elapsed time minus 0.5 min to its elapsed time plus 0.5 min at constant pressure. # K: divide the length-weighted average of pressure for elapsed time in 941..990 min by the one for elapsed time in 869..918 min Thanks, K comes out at 1.1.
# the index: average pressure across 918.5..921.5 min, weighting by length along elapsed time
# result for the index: 2.11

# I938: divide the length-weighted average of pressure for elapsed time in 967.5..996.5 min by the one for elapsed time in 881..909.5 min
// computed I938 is 1.2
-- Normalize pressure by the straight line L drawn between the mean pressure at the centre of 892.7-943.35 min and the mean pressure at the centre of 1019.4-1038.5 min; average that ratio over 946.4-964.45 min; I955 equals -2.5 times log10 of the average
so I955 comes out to 0.03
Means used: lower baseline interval 2.18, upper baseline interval 1.98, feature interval 2.05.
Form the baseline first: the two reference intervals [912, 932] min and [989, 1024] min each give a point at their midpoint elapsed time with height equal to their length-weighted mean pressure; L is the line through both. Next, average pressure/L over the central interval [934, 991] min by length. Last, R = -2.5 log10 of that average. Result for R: -0.07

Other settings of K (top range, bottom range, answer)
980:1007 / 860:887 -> 1.26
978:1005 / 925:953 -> 1.11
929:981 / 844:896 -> 1.17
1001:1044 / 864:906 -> 0.93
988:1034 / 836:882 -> 1.05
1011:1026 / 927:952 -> 0.72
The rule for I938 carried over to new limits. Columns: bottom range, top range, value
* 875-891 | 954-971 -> 1.14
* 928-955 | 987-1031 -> 0.93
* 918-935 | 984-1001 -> 1.10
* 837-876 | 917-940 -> 1.22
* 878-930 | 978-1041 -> 0.99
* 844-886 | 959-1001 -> 1.28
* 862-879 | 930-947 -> 1.19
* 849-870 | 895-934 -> 1.16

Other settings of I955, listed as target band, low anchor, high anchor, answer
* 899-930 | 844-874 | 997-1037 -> -0.15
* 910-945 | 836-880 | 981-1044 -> -0.16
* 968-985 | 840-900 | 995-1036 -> -0.24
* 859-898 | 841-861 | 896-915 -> 0.02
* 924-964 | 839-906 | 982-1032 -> -0.10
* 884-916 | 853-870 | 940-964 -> -0.05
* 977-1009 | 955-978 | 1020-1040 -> -0.10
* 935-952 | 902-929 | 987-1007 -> 0.06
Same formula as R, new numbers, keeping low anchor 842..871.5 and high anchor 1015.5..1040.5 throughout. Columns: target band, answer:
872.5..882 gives -0.039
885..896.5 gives -0.072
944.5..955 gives -0.024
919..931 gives -0.210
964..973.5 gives -0.248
